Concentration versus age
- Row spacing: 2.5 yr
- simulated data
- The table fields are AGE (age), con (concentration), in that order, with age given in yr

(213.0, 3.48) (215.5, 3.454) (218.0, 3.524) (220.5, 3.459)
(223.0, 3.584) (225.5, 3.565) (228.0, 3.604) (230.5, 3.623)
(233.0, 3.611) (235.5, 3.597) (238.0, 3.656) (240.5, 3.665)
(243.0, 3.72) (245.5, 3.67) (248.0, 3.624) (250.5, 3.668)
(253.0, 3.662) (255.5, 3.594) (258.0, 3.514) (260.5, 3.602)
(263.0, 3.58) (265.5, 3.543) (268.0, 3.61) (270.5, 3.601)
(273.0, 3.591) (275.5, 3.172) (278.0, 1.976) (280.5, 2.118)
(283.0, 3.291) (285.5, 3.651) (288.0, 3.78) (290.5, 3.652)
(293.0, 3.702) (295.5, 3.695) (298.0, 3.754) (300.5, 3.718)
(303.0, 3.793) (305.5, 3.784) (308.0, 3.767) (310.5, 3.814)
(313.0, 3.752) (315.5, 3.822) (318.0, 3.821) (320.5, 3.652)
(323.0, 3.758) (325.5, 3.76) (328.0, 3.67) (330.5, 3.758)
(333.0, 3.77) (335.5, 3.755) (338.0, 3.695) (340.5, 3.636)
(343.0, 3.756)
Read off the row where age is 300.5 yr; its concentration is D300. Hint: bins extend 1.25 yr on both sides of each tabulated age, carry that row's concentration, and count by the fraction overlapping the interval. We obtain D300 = 3.718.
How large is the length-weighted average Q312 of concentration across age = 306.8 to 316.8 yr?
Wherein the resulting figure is 3.79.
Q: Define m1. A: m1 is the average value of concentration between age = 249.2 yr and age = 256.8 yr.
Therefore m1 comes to 3.64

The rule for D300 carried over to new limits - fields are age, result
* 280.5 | 2.118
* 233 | 3.611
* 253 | 3.662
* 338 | 3.695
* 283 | 3.291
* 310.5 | 3.814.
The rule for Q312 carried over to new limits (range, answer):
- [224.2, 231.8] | 3.6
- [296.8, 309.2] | 3.76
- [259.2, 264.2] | 3.59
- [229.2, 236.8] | 3.61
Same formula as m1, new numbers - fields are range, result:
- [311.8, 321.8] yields 3.76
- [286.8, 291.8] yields 3.72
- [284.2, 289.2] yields 3.71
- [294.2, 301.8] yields 3.72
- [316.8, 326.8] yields 3.75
